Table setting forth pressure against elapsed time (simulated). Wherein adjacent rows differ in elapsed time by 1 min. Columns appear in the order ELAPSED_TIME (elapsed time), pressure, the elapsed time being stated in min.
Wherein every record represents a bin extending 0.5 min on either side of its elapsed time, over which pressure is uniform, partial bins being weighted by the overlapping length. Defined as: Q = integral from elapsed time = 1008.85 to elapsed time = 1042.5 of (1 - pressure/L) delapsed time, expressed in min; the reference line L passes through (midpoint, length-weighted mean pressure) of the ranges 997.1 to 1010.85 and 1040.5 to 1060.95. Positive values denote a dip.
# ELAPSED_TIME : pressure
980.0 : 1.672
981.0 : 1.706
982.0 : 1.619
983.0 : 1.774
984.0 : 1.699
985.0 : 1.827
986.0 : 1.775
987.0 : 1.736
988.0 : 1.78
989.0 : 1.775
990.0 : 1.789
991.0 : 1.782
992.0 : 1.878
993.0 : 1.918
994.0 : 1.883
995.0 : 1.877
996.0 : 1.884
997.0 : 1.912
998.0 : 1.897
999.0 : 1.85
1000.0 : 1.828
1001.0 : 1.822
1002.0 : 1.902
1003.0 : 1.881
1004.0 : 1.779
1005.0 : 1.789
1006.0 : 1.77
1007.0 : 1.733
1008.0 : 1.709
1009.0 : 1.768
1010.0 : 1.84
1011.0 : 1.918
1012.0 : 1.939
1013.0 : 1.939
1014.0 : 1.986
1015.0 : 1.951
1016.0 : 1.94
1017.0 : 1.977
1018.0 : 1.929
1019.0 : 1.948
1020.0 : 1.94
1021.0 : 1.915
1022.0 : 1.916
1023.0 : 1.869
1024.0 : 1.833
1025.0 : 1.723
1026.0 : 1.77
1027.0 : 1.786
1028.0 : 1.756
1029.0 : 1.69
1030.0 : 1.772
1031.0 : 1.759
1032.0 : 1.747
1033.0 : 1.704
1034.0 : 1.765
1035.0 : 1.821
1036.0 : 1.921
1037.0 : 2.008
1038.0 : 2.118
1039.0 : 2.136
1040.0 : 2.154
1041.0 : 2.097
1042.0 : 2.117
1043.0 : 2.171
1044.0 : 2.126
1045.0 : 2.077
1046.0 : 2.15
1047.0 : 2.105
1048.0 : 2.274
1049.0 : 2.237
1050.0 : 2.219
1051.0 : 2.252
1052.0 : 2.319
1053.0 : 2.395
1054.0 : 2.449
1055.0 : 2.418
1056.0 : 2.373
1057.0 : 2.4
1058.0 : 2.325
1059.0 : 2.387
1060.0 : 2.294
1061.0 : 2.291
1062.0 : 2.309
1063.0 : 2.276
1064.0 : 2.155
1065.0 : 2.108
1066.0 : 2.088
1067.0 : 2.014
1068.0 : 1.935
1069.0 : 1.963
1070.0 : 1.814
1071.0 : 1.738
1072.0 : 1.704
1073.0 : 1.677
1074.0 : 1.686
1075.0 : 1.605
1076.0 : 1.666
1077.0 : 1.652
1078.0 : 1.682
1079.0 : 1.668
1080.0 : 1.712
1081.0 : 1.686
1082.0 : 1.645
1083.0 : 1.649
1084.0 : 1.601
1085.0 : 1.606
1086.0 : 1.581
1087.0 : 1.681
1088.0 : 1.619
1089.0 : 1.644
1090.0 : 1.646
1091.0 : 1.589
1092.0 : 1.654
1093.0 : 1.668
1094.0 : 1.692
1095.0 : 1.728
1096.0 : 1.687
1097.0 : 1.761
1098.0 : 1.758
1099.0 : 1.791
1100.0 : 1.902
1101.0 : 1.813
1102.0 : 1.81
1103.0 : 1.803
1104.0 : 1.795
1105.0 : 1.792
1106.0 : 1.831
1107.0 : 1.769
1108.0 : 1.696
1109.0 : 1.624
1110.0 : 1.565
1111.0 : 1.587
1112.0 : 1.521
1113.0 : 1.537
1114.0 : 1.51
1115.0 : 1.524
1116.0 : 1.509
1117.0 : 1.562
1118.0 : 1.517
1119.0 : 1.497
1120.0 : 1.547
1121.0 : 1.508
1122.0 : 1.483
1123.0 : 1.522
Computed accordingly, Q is 2.1 min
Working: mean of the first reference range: 1.82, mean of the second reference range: 2.26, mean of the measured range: 1.9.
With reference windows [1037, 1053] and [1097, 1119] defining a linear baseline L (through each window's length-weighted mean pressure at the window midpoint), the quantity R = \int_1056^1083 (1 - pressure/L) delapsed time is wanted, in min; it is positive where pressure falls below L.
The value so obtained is 0.6 min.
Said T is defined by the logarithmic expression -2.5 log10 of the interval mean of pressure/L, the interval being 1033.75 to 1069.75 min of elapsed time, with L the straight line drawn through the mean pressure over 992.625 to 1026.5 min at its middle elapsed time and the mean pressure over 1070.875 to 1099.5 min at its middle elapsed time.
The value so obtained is -0.23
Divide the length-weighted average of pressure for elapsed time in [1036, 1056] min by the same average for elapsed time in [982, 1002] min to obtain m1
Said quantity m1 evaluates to 1.21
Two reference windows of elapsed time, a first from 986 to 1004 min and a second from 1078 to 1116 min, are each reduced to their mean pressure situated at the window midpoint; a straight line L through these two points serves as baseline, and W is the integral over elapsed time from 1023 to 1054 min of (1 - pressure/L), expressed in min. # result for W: -4.11 min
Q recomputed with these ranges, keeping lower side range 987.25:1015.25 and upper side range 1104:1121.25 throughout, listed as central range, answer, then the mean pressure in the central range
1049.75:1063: -4.7 min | 2.34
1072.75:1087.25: 0.2 min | 1.65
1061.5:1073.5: -2.0 min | 1.98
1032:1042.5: -1.2 min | 1.97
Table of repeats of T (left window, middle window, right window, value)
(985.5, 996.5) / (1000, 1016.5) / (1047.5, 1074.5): 0.03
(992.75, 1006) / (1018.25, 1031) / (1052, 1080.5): 0.06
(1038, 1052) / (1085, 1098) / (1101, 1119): 0.08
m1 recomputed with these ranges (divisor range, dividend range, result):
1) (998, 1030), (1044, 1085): 1.09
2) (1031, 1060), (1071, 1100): 0.78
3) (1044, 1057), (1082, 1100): 0.74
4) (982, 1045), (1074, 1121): 0.89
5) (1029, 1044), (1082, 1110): 0.88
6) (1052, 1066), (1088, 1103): 0.75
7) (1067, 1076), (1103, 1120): 0.91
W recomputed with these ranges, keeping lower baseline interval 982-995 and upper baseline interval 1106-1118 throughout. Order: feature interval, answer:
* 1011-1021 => -1.1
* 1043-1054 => -3.4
